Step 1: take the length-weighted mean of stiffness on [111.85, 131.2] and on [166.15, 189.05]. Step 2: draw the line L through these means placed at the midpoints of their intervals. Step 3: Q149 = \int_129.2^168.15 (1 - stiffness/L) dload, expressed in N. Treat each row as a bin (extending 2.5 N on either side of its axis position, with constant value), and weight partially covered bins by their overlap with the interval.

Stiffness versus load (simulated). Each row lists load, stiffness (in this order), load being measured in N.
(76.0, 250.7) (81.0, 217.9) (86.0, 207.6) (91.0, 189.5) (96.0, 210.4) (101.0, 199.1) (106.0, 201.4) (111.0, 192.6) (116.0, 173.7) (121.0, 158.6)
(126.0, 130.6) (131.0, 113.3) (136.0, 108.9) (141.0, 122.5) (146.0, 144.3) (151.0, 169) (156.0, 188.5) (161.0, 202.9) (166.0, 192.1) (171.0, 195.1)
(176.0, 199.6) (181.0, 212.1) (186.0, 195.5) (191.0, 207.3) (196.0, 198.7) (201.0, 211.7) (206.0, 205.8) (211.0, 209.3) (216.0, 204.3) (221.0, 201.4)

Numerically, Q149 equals 4.6 N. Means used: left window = 152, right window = 200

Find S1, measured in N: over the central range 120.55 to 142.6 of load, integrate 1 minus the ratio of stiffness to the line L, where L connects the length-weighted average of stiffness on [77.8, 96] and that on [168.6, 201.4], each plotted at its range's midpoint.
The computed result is 8.7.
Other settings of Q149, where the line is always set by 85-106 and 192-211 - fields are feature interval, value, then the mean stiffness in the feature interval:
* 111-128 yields 3.5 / 161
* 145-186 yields 2.9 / 190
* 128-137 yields 4.0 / 113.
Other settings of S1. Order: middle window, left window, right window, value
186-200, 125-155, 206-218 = -1.1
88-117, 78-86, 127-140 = -3.5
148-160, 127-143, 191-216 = -3.3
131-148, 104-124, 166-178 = 5.8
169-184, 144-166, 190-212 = -0.8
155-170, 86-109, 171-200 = 0.5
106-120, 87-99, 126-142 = -2.1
